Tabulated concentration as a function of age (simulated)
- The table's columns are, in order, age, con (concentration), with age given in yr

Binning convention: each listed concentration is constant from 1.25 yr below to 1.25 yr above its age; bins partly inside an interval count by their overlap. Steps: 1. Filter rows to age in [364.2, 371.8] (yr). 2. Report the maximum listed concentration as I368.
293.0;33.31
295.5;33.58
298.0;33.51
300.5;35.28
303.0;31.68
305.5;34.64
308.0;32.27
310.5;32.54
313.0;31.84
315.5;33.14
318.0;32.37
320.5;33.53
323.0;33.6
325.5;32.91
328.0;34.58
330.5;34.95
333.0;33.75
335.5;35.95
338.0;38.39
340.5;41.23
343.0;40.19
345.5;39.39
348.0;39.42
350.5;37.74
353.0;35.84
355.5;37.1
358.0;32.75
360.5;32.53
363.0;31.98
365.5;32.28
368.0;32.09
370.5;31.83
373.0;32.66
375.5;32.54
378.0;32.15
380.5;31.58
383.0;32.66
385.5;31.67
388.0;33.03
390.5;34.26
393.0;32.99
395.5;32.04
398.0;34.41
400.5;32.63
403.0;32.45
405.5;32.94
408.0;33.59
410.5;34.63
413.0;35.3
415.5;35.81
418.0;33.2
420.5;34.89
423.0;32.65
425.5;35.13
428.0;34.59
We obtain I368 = 32.28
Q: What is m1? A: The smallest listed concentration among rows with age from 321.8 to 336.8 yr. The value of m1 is 32.91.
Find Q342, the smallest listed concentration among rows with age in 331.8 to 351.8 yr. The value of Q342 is 33.75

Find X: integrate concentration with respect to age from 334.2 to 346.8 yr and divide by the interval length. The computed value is 39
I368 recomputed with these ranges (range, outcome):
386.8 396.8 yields 34.26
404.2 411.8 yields 34.63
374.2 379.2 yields 32.54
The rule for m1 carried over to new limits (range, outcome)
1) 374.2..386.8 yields 31.58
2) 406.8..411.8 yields 33.59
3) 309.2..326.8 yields 31.84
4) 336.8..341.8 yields 38.39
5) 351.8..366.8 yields 31.98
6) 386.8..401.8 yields 32.04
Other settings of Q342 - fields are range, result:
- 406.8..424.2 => 32.65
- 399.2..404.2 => 32.45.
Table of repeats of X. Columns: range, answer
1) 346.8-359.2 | 36.6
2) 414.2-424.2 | 34.2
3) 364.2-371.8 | 32.1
